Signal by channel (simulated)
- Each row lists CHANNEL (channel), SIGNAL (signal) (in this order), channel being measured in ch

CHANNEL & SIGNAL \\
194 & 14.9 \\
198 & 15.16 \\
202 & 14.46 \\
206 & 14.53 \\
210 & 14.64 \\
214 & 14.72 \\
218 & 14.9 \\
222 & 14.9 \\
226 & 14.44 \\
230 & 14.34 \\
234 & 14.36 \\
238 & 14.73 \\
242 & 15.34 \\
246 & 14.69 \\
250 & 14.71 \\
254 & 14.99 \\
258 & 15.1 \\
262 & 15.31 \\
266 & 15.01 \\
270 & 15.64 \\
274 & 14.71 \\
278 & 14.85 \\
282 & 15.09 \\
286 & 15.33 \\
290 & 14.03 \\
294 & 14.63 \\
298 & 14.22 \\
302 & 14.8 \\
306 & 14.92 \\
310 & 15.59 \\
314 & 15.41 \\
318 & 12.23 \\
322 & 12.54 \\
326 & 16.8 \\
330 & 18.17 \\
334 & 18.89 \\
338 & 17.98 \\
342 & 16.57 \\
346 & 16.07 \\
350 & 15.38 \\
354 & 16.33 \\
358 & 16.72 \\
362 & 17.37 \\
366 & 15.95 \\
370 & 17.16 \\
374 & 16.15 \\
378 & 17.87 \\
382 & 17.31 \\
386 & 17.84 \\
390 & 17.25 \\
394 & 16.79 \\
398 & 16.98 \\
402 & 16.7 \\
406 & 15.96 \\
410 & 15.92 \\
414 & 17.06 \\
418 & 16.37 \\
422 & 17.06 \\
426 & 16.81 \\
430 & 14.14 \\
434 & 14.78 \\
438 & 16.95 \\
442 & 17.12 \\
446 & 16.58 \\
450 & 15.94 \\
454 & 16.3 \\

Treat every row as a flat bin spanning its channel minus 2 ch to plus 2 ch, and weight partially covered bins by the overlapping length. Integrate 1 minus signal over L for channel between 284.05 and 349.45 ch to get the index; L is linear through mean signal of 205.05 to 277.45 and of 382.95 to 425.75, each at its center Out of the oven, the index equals 1.05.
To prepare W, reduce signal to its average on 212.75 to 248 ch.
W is 14.7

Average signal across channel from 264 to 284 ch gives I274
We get 15.1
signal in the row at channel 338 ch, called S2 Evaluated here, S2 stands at 17.98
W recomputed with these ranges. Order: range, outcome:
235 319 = 14.9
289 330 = 14.7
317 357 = 16.2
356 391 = 17.1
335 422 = 16.8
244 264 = 15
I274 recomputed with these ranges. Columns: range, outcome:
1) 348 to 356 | 15.9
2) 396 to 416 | 16.5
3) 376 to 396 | 17.4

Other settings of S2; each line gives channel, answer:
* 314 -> 15.41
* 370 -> 17.16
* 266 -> 15.01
